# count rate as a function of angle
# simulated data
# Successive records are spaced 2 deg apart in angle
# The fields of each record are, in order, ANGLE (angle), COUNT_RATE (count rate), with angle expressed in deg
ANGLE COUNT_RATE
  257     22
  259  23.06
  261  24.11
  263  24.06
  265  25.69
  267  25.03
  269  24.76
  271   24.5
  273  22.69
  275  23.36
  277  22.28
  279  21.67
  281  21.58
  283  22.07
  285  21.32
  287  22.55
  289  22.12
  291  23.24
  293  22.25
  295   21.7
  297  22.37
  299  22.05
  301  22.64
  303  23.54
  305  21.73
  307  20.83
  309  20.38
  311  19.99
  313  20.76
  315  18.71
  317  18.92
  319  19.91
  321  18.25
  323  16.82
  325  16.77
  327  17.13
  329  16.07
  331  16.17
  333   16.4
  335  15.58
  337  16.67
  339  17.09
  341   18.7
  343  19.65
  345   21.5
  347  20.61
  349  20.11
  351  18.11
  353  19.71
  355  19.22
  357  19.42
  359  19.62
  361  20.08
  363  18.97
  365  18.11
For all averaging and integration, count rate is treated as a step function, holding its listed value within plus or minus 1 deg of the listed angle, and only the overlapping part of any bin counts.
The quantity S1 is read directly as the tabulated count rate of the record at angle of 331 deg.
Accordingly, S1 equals 16.17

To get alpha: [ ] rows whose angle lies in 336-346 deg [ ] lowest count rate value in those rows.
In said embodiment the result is 16.67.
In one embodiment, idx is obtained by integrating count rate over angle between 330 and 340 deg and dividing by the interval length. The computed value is 16.4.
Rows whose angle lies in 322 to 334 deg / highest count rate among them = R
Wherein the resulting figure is 17.13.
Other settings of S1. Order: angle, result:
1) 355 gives 19.22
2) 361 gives 20.08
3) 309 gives 20.38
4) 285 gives 21.32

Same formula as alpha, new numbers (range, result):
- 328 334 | 16.07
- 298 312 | 19.99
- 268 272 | 24.5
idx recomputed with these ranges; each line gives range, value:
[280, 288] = 21.9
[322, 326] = 16.8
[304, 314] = 20.7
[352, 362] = 19.6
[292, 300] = 22.1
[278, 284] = 21.8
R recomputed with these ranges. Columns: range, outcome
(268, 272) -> 24.76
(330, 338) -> 16.67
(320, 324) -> 18.25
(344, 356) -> 21.5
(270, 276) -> 24.5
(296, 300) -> 22.37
